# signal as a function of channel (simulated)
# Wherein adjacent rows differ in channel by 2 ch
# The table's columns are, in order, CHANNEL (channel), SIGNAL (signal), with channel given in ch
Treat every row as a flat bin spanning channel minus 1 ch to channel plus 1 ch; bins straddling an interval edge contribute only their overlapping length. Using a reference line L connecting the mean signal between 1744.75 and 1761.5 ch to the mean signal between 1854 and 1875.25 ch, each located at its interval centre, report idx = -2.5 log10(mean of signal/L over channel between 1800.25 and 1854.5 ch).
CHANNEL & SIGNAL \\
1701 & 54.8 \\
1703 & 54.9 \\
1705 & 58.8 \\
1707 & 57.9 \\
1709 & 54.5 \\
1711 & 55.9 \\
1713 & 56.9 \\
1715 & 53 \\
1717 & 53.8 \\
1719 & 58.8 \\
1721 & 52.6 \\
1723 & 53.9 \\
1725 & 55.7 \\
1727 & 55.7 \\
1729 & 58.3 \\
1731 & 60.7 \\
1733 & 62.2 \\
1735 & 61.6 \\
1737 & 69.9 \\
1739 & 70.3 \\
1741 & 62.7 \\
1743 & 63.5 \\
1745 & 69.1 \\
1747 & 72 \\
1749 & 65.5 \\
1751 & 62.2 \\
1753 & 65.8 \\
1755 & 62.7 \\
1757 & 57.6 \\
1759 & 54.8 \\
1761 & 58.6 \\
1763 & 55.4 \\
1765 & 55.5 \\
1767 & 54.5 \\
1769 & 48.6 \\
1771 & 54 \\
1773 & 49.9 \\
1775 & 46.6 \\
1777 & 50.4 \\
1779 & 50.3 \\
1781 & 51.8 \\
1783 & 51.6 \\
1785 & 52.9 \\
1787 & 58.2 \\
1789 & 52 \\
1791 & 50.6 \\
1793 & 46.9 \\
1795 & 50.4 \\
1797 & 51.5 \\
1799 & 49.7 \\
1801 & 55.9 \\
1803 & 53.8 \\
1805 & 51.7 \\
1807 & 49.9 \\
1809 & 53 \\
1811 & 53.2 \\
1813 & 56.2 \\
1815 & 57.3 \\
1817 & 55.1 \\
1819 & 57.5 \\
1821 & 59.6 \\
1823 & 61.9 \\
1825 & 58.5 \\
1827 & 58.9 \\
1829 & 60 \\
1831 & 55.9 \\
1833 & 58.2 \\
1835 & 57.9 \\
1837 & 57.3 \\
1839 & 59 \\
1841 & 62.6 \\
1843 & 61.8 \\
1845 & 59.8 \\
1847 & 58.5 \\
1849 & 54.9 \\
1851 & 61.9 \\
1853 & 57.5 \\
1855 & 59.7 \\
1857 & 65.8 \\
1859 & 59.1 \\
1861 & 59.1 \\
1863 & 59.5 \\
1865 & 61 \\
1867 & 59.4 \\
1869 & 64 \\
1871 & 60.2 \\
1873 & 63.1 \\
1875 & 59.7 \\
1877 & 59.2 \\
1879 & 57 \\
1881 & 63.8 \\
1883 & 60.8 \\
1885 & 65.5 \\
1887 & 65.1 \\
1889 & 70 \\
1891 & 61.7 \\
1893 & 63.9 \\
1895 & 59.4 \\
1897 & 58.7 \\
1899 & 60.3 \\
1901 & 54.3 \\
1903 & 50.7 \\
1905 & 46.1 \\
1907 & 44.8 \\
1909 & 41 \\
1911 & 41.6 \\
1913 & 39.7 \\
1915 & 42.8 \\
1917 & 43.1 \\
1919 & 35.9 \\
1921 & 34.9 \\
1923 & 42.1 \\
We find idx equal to 0.08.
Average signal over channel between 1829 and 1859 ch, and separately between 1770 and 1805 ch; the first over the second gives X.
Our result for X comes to 1.2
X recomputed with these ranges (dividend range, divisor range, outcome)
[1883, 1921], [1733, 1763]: 0.82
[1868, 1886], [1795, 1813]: 1.17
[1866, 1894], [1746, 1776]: 1.08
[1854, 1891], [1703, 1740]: 1.06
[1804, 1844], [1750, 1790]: 1.05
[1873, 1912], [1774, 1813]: 1.11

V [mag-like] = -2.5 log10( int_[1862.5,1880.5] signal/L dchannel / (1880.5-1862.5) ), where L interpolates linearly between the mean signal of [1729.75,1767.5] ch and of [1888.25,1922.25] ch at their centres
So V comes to -0.154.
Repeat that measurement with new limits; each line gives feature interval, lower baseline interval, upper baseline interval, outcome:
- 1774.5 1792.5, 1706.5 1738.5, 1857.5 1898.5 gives 0.150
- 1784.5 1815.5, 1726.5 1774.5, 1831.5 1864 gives 0.141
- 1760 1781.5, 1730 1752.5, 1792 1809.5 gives 0.121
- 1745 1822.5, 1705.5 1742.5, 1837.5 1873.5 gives 0.082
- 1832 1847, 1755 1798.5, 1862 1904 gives -0.036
